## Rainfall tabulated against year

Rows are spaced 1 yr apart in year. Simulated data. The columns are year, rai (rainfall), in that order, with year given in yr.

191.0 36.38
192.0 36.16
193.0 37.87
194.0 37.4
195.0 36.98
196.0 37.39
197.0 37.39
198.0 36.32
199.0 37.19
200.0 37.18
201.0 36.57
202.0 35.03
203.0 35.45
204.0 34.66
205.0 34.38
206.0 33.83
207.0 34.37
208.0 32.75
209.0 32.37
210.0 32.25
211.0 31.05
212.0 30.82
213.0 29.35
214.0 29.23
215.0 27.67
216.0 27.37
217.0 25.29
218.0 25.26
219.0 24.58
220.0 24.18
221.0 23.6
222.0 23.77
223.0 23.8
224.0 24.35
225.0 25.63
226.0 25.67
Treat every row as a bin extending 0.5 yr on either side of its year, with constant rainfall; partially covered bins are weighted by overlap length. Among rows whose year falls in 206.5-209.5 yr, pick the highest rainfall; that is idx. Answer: 34.37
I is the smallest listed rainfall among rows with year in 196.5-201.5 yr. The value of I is 36.32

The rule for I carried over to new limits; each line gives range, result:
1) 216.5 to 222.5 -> 23.6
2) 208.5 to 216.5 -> 27.37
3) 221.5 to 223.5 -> 23.77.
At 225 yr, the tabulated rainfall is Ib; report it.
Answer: 25.63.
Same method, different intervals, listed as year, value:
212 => 30.82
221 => 23.6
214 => 29.23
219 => 24.58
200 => 37.18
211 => 31.05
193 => 37.87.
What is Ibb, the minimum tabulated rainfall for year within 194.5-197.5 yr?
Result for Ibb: 36.98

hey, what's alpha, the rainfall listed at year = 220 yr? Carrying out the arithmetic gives 24.18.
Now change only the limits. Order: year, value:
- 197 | 37.39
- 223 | 23.8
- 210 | 32.25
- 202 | 35.03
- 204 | 34.66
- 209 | 32.37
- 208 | 32.75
